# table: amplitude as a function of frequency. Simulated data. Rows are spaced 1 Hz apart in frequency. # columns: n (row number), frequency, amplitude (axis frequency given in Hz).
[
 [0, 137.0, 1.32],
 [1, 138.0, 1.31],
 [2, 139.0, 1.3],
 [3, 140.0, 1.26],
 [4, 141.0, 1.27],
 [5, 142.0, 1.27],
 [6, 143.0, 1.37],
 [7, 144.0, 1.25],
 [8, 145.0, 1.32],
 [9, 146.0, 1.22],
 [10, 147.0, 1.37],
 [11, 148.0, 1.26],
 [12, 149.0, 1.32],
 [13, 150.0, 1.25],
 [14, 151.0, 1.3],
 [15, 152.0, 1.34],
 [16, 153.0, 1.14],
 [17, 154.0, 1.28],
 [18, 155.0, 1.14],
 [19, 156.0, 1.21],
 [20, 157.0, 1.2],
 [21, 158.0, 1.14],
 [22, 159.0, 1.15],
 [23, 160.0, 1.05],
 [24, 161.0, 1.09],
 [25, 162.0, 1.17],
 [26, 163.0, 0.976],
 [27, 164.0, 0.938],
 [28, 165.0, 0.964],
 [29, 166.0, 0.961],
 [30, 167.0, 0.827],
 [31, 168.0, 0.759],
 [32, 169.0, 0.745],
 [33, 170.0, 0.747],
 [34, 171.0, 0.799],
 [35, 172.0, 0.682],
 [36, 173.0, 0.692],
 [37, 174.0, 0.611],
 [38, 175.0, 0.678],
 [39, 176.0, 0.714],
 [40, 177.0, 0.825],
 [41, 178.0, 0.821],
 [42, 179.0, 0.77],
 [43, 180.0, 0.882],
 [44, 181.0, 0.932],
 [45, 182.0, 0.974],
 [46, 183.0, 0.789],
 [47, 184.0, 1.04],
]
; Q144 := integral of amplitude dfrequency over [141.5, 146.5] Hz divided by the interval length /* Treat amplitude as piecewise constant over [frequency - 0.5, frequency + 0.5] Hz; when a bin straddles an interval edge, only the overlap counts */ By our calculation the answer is 1.29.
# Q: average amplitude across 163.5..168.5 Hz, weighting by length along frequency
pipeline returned 0.89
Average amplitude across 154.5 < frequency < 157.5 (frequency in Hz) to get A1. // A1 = 1.18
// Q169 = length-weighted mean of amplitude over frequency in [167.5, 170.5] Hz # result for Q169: 0.75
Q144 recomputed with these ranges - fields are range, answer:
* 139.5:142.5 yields 1.27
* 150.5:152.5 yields 1.32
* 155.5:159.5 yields 1.17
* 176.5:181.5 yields 0.846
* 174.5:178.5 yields 0.759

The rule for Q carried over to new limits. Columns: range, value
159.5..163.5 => 1.07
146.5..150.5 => 1.3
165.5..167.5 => 0.894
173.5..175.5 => 0.645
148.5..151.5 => 1.29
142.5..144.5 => 1.31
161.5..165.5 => 1.01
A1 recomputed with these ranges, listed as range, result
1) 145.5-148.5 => 1.28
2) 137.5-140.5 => 1.29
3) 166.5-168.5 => 0.793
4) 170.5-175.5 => 0.692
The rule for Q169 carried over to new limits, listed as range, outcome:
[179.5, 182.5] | 0.929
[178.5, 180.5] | 0.826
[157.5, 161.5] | 1.11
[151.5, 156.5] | 1.22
